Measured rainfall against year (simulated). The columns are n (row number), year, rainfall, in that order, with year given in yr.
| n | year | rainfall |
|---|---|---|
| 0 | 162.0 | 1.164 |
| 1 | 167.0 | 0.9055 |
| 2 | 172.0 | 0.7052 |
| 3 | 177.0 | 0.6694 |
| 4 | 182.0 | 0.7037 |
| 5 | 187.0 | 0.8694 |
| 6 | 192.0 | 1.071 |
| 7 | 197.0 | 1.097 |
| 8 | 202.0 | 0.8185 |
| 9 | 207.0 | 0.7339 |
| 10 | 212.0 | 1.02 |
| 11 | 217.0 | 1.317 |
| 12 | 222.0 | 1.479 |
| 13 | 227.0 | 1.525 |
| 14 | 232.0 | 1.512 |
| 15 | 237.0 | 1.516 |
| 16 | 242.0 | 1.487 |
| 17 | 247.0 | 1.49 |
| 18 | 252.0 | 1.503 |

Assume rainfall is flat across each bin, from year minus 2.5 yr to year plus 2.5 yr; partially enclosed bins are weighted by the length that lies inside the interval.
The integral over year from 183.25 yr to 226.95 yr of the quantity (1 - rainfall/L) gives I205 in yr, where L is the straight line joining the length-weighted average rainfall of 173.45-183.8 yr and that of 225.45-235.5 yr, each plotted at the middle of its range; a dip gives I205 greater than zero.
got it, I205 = 1.5 yr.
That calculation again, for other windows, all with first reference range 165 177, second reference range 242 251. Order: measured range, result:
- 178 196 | 1.0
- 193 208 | 1.8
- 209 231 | -1.5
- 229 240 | -1.1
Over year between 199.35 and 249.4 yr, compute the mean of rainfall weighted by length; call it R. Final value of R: 1.29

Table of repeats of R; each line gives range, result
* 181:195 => 0.908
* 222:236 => 1.51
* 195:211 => 0.889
